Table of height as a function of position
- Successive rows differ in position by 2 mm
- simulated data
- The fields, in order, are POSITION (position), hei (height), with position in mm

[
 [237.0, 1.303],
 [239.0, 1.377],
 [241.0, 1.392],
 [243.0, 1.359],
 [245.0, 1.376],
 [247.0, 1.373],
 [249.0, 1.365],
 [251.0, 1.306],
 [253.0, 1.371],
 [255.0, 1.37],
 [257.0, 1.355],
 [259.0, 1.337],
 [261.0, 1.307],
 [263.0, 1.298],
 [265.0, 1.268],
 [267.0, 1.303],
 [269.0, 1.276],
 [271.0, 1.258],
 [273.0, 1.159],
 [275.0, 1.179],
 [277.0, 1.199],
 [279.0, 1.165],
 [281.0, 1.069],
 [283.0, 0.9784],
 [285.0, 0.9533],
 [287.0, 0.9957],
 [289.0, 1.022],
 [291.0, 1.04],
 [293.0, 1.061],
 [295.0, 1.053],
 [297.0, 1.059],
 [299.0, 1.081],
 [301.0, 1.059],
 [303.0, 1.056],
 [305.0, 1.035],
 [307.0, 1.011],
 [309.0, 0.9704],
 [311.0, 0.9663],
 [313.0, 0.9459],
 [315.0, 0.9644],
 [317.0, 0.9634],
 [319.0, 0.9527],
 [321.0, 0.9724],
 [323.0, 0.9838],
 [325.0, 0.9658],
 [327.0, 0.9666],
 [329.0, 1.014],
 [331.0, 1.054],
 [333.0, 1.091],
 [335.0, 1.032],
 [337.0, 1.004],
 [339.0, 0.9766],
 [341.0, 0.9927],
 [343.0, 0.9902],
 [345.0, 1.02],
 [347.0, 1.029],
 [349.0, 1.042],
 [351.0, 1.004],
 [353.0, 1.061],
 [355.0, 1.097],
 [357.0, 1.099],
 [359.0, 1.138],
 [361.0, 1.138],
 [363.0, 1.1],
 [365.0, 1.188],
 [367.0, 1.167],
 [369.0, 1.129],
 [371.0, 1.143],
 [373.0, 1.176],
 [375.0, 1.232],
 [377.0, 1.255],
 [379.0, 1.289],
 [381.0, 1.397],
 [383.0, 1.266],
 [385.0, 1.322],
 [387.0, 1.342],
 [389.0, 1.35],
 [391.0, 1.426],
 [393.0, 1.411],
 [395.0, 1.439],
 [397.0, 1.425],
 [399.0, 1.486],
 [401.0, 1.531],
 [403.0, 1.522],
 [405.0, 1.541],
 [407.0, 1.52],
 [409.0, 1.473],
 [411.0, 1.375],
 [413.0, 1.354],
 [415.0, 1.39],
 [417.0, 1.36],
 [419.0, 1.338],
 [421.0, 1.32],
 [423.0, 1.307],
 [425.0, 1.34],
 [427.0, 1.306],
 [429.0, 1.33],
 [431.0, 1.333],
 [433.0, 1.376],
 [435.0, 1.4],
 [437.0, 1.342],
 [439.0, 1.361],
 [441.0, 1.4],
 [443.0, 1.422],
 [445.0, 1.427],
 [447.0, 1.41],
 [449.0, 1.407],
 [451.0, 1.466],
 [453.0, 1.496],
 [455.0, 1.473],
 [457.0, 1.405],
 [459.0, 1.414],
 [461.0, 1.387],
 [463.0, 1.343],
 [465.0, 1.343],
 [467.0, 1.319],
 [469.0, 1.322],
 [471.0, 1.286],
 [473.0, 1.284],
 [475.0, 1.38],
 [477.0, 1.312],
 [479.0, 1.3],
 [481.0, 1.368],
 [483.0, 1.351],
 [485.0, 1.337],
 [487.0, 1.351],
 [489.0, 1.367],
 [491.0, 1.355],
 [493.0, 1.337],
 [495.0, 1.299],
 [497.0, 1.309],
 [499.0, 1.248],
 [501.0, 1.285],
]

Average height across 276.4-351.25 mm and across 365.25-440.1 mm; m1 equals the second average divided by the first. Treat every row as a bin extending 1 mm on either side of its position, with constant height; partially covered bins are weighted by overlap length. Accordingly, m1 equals 1.33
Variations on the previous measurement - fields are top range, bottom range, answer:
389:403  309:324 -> 1.50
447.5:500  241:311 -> 1.15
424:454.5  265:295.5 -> 1.24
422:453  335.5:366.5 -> 1.30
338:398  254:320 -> 1.07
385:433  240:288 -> 1.12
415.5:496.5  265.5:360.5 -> 1.30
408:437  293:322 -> 1.35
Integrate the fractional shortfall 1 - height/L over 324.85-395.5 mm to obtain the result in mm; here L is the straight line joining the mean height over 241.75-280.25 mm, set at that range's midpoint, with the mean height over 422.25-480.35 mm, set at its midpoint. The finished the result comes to 9.8 mm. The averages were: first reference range 1.3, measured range 1.15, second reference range 1.37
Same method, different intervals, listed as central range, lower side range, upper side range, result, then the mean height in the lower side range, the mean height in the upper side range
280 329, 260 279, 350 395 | 9.2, 1.25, 1.22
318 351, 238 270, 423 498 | 8.4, 1.34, 1.36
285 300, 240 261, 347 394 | 3.1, 1.36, 1.2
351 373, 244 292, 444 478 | 3.0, 1.22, 1.38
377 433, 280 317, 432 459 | -3.6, 1.02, 1.41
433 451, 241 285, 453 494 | -0.8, 1.27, 1.36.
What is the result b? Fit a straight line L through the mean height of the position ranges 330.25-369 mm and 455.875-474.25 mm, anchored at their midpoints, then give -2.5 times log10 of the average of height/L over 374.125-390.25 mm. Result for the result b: -0.15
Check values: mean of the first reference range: 1.07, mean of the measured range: 1.31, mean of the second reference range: 1.35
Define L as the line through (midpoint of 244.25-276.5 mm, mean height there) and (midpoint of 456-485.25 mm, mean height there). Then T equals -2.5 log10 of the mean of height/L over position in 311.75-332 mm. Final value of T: 0.32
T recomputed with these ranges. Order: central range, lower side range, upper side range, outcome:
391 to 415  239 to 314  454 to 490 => -0.13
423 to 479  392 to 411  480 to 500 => 0.02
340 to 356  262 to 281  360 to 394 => 0.21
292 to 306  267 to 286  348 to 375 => 0.08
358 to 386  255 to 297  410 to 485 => 0.06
